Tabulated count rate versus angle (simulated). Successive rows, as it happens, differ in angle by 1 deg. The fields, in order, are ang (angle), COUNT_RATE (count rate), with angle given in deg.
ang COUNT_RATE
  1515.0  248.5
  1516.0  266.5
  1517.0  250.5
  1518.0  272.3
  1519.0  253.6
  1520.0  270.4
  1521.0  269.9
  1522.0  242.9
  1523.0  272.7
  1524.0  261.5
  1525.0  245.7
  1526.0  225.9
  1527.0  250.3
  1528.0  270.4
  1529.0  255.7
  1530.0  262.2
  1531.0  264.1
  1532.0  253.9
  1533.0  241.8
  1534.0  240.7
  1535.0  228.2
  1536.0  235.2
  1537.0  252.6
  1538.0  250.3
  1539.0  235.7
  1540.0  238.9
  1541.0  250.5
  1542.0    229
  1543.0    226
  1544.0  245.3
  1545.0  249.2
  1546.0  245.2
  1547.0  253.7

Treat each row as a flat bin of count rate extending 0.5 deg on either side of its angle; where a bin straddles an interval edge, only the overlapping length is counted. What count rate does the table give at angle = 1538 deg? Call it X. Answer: 250.3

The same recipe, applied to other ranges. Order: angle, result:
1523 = 272.7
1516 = 266.5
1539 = 235.7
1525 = 245.7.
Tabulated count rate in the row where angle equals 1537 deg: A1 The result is 252.6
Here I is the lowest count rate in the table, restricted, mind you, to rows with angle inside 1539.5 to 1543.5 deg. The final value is 226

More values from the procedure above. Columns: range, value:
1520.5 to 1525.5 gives 242.9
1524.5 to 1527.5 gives 225.9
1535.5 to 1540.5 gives 235.2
